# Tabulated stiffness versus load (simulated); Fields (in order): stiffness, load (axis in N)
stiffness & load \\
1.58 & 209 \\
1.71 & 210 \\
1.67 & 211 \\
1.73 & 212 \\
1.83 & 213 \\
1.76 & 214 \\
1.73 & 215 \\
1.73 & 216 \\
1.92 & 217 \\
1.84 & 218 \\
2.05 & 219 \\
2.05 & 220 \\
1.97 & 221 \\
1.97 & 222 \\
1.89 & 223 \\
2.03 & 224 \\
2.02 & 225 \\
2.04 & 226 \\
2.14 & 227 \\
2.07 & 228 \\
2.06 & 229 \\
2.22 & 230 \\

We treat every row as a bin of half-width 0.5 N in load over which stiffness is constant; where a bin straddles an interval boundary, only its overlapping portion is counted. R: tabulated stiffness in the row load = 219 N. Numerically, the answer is 2.05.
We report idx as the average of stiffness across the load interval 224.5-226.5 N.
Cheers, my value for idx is 2.03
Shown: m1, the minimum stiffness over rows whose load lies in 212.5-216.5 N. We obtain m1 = 1.73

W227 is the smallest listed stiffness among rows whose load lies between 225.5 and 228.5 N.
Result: 2.04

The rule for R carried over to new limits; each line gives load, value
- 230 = 2.22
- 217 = 1.92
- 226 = 2.04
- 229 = 2.06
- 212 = 1.73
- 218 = 1.84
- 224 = 2.03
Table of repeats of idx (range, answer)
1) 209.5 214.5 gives 1.74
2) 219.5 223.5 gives 1.97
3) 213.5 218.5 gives 1.8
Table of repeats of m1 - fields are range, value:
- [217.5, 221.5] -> 1.84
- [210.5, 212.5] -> 1.67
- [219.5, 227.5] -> 1.89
